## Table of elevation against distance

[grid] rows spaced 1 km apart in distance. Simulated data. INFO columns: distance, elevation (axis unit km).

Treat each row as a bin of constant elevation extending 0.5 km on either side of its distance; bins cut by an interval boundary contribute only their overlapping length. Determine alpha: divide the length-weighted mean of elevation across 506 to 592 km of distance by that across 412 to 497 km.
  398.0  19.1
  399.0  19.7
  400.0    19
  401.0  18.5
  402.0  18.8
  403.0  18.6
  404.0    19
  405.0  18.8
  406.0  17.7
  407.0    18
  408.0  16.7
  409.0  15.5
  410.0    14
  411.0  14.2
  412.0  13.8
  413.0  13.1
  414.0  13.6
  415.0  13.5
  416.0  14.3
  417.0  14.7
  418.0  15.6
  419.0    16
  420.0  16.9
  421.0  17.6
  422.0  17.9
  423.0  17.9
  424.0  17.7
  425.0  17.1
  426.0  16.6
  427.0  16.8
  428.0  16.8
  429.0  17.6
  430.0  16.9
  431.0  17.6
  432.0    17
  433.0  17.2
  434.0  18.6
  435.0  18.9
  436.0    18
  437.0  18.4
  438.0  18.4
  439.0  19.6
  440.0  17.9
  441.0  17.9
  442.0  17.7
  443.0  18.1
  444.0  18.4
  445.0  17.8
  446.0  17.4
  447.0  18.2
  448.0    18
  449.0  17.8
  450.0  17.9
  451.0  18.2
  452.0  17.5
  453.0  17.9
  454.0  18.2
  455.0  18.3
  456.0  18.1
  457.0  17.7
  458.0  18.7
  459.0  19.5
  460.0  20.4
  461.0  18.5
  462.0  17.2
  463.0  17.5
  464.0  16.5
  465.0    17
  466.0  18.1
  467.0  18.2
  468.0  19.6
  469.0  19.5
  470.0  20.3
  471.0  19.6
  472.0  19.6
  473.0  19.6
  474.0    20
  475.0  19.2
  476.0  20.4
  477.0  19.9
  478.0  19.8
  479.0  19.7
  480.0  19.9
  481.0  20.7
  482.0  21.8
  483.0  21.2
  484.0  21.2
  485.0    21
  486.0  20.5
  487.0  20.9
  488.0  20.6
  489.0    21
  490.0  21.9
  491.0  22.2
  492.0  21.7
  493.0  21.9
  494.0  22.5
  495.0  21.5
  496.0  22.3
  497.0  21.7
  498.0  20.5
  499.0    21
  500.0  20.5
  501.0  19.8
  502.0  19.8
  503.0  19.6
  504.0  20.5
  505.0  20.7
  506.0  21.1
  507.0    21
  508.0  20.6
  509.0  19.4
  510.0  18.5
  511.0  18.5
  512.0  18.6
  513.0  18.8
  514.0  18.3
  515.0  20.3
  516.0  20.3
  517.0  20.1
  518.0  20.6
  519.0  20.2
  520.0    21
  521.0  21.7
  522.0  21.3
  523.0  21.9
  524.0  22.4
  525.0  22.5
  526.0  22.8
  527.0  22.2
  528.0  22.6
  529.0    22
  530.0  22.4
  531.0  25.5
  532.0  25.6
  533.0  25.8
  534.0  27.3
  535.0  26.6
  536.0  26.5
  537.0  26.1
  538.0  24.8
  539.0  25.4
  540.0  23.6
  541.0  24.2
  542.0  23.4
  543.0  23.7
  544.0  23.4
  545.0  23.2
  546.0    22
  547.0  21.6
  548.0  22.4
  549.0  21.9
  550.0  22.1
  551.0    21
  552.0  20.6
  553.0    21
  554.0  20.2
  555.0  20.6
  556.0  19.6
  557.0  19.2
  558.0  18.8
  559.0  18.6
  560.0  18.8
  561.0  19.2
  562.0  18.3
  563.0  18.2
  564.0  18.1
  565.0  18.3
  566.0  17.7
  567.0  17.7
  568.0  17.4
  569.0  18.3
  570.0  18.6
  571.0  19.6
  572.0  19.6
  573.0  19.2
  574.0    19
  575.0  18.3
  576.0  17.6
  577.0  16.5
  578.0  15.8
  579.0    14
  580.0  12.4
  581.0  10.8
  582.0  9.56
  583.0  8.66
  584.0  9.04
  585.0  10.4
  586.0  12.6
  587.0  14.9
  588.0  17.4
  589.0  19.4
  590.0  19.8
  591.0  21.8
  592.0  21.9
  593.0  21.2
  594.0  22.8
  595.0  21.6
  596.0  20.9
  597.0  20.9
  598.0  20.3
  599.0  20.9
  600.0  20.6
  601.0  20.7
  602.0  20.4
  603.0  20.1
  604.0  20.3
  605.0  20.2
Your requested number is 1.07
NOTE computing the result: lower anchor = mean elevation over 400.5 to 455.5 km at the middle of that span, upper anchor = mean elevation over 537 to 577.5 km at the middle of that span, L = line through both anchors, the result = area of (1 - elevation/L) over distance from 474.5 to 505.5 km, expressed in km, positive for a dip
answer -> -3.5 km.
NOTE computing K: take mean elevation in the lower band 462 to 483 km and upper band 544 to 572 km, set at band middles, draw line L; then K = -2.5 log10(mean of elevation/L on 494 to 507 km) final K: -0.072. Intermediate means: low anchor 19.3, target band 20.8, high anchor 19.8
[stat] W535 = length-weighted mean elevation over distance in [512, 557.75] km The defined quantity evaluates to 22.4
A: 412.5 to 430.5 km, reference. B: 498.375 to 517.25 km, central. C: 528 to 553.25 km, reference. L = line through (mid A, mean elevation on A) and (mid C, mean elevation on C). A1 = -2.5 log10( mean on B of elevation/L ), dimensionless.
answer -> 0.091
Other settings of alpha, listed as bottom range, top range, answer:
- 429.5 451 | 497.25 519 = 1.11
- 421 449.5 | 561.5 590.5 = 0.91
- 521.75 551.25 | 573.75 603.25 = 0.73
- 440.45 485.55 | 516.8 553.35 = 1.22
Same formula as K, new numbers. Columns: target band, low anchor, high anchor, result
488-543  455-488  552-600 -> -0.170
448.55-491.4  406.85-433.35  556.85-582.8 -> -0.179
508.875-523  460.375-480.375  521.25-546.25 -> 0.134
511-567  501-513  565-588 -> -0.213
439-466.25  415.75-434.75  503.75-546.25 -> 0.021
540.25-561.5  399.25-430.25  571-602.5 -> -0.227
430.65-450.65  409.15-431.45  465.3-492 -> -0.039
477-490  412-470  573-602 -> -0.188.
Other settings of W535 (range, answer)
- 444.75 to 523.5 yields 19.8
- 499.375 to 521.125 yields 20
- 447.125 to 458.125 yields 18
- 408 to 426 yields 15.6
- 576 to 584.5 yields 12.4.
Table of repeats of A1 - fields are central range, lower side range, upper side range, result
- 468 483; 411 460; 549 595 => -0.152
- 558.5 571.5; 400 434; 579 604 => -0.064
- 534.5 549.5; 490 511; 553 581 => -0.244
